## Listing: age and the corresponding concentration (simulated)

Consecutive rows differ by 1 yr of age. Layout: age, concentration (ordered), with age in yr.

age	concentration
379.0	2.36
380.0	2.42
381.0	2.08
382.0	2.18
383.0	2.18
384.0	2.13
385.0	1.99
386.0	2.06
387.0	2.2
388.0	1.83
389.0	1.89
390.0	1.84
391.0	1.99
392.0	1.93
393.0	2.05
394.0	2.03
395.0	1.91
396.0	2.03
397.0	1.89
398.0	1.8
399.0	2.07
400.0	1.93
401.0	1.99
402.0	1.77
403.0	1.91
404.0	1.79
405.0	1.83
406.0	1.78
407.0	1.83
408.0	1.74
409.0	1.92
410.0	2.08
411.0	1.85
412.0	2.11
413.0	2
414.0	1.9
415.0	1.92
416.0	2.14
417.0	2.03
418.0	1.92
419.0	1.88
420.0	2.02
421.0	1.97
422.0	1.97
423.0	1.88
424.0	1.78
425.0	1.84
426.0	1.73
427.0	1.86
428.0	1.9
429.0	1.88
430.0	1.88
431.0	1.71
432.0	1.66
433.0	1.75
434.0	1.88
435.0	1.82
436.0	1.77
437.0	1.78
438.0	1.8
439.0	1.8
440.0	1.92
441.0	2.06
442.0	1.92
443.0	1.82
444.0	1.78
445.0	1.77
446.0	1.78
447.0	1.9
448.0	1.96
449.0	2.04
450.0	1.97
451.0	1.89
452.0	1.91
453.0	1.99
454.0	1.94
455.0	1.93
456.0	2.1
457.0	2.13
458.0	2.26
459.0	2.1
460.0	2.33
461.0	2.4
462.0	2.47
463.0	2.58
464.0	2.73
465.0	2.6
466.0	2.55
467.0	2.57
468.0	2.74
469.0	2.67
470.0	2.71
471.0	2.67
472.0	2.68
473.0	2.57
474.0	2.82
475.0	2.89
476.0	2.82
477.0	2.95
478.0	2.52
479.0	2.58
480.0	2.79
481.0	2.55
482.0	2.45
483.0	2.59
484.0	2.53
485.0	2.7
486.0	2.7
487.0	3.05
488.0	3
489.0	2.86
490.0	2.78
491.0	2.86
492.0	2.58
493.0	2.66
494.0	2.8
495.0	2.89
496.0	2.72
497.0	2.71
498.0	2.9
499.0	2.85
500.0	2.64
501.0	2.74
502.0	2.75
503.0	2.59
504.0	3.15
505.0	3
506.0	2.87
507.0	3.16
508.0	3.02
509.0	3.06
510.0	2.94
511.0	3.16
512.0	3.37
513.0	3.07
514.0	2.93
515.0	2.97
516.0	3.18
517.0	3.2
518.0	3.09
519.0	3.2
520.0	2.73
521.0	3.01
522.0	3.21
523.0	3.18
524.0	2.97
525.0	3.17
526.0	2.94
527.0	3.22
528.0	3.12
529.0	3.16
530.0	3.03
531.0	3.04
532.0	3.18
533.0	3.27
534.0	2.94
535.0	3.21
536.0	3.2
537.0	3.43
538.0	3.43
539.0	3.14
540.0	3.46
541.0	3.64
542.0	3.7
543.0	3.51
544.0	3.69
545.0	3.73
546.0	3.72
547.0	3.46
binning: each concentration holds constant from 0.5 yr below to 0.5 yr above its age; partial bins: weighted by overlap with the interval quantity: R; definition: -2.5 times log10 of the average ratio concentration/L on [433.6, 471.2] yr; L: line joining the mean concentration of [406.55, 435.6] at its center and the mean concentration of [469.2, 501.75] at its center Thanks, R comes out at 0.09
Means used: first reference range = 1.89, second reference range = 2.74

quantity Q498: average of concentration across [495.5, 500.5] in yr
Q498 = 2.76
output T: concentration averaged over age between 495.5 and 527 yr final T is 2.99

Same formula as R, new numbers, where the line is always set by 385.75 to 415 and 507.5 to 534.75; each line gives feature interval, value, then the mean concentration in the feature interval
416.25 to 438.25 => 0.18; 1.85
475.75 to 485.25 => 0.02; 2.64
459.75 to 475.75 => -0.02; 2.63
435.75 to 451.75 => 0.24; 1.87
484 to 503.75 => 0.02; 2.78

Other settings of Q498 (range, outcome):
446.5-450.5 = 1.97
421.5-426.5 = 1.84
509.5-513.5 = 3.13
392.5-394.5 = 2.04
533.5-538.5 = 3.24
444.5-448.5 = 1.85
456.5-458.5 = 2.19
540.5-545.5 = 3.65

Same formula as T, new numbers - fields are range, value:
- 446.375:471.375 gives 2.28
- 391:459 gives 1.91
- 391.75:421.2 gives 1.93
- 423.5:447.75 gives 1.83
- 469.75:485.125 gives 2.68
